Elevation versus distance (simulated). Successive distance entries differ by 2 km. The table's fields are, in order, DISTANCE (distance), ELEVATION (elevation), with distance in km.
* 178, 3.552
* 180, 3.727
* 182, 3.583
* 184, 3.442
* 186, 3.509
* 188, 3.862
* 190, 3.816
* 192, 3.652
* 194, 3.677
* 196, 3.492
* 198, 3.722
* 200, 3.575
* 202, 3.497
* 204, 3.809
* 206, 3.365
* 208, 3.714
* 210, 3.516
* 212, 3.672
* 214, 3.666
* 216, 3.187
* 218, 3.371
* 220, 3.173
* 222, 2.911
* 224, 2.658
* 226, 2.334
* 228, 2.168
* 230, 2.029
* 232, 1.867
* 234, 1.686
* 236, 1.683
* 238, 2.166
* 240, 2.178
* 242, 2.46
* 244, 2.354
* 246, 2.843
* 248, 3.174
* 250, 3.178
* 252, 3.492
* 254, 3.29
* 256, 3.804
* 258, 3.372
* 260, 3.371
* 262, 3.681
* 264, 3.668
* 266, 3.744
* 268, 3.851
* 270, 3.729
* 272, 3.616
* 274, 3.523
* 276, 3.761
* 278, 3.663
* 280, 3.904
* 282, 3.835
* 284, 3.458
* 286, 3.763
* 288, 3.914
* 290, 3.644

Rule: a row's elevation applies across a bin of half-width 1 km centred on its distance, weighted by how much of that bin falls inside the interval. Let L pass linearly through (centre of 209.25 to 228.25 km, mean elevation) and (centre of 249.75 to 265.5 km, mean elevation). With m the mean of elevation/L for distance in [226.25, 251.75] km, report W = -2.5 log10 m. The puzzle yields 0.375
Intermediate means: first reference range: 3.1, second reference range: 3.5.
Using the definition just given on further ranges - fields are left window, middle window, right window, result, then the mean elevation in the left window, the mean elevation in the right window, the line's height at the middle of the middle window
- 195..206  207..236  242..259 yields 0.213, 3.6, 3.15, 3.41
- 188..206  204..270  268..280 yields 0.216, 3.65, 3.69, 3.67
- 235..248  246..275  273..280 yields -0.150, 2.35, 3.69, 3.07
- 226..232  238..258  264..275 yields -0.033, 2.1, 3.69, 2.85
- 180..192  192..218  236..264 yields -0.035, 3.65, 3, 3.46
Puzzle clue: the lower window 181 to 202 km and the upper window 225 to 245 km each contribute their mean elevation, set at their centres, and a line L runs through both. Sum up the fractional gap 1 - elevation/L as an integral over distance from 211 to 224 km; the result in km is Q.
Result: -2.7 km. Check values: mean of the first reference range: 3.63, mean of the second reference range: 2.09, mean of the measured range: 3.28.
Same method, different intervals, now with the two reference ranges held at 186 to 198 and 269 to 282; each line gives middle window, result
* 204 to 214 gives 0.2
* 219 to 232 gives 4.2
